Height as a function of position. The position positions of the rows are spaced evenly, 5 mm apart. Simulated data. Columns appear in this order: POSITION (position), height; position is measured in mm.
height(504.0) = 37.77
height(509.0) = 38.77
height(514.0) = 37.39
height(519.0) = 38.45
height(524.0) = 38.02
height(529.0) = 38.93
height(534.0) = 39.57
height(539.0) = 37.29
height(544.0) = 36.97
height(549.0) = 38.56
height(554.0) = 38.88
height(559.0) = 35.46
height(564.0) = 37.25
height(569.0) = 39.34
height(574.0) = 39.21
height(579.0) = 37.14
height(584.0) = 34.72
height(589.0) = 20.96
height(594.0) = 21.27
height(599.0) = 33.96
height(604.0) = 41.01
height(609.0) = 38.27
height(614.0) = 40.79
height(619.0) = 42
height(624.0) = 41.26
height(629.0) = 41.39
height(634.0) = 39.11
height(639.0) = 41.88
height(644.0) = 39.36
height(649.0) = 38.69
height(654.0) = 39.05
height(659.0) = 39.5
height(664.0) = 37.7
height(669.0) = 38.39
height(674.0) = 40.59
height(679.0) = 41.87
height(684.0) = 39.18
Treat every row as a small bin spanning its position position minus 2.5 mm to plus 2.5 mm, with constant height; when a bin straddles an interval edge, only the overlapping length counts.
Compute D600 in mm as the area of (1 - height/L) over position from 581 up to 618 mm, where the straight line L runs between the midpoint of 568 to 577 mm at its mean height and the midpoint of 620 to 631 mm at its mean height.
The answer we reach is 6.4 mm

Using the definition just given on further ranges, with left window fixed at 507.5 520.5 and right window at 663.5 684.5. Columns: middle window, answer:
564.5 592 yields 3.2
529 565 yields 0.6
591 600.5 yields 3.0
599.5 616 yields -0.1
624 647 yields -0.7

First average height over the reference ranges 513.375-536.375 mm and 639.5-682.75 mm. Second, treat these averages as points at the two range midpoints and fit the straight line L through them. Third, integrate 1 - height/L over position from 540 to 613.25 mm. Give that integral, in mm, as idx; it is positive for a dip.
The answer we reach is 6.6 mm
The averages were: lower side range 38.6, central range 35.4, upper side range 39.5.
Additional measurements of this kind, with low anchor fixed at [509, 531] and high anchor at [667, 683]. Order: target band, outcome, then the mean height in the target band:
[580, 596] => 5.01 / 26.9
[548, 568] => 0.59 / 37.6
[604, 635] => -0.83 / 40.6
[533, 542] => 0.07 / 38.2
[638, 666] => 0.48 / 39.3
